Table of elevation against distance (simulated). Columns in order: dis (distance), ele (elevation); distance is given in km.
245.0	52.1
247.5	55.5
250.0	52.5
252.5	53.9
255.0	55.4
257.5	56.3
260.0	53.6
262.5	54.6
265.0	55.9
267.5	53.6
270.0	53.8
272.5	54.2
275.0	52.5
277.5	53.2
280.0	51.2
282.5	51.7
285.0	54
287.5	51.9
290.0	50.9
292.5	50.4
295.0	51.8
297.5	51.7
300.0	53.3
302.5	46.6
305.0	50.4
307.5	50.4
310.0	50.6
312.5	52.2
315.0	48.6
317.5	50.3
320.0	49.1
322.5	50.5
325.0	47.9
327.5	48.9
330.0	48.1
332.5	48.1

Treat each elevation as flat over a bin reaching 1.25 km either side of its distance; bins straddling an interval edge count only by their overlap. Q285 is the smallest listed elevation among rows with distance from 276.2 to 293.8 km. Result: 50.4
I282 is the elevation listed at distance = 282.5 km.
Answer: 51.7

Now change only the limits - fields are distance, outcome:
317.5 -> 50.3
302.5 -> 46.6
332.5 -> 48.1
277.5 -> 53.2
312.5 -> 52.2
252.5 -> 53.9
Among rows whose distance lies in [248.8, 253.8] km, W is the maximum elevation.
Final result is 53.9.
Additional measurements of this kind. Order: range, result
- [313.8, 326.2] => 50.5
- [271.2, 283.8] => 54.2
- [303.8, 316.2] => 52.2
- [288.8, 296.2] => 51.8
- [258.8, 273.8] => 55.9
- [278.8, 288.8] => 54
